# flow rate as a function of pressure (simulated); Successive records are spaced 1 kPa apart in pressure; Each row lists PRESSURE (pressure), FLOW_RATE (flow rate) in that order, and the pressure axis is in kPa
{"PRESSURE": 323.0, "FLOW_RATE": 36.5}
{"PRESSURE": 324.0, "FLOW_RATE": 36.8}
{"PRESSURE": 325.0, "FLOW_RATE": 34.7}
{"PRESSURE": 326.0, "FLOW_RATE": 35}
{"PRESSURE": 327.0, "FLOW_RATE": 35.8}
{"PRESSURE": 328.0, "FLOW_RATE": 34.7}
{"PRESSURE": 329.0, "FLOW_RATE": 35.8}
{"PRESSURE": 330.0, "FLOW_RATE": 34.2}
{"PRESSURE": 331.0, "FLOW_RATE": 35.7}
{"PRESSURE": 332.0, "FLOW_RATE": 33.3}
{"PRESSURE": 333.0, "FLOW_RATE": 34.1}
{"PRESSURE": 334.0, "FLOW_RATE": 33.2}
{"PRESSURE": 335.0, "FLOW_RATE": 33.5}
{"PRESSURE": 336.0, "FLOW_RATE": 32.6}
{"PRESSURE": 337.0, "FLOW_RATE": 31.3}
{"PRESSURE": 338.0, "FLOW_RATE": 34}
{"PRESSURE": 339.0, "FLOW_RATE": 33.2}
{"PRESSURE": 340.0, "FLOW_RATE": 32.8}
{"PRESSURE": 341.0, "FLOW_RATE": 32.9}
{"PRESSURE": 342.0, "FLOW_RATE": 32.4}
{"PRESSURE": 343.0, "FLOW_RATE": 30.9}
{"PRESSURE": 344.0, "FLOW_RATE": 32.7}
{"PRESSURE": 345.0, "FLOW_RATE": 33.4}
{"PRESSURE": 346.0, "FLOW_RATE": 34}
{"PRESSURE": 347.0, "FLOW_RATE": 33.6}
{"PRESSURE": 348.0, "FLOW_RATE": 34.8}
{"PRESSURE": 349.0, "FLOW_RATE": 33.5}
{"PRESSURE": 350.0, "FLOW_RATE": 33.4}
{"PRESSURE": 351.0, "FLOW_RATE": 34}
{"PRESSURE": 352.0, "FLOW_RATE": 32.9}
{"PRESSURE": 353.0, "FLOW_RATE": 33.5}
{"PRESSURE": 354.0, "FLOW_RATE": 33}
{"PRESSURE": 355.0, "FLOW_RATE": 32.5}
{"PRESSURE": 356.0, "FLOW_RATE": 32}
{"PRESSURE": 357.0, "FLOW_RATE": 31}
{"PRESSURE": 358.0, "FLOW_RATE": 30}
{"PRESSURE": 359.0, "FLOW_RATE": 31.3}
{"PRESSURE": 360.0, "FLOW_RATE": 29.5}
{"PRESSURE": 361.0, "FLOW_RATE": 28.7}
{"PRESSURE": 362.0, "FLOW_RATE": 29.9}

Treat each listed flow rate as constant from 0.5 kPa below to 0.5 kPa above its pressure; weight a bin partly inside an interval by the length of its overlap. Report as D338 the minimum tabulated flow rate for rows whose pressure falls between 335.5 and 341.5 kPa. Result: 31.3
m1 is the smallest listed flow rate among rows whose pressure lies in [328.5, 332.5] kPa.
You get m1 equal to 33.3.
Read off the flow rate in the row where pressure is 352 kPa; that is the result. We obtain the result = 32.9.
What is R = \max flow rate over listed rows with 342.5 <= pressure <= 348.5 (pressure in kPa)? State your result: 34.8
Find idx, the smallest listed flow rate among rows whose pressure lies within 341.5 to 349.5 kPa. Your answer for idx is 30.9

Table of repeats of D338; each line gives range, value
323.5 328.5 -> 34.7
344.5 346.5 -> 33.4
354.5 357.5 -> 31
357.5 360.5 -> 29.5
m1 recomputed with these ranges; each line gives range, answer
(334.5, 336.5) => 32.6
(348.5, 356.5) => 32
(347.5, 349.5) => 33.5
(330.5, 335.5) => 33.2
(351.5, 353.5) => 32.9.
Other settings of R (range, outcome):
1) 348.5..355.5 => 34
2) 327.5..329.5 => 35.8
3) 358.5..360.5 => 31.3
